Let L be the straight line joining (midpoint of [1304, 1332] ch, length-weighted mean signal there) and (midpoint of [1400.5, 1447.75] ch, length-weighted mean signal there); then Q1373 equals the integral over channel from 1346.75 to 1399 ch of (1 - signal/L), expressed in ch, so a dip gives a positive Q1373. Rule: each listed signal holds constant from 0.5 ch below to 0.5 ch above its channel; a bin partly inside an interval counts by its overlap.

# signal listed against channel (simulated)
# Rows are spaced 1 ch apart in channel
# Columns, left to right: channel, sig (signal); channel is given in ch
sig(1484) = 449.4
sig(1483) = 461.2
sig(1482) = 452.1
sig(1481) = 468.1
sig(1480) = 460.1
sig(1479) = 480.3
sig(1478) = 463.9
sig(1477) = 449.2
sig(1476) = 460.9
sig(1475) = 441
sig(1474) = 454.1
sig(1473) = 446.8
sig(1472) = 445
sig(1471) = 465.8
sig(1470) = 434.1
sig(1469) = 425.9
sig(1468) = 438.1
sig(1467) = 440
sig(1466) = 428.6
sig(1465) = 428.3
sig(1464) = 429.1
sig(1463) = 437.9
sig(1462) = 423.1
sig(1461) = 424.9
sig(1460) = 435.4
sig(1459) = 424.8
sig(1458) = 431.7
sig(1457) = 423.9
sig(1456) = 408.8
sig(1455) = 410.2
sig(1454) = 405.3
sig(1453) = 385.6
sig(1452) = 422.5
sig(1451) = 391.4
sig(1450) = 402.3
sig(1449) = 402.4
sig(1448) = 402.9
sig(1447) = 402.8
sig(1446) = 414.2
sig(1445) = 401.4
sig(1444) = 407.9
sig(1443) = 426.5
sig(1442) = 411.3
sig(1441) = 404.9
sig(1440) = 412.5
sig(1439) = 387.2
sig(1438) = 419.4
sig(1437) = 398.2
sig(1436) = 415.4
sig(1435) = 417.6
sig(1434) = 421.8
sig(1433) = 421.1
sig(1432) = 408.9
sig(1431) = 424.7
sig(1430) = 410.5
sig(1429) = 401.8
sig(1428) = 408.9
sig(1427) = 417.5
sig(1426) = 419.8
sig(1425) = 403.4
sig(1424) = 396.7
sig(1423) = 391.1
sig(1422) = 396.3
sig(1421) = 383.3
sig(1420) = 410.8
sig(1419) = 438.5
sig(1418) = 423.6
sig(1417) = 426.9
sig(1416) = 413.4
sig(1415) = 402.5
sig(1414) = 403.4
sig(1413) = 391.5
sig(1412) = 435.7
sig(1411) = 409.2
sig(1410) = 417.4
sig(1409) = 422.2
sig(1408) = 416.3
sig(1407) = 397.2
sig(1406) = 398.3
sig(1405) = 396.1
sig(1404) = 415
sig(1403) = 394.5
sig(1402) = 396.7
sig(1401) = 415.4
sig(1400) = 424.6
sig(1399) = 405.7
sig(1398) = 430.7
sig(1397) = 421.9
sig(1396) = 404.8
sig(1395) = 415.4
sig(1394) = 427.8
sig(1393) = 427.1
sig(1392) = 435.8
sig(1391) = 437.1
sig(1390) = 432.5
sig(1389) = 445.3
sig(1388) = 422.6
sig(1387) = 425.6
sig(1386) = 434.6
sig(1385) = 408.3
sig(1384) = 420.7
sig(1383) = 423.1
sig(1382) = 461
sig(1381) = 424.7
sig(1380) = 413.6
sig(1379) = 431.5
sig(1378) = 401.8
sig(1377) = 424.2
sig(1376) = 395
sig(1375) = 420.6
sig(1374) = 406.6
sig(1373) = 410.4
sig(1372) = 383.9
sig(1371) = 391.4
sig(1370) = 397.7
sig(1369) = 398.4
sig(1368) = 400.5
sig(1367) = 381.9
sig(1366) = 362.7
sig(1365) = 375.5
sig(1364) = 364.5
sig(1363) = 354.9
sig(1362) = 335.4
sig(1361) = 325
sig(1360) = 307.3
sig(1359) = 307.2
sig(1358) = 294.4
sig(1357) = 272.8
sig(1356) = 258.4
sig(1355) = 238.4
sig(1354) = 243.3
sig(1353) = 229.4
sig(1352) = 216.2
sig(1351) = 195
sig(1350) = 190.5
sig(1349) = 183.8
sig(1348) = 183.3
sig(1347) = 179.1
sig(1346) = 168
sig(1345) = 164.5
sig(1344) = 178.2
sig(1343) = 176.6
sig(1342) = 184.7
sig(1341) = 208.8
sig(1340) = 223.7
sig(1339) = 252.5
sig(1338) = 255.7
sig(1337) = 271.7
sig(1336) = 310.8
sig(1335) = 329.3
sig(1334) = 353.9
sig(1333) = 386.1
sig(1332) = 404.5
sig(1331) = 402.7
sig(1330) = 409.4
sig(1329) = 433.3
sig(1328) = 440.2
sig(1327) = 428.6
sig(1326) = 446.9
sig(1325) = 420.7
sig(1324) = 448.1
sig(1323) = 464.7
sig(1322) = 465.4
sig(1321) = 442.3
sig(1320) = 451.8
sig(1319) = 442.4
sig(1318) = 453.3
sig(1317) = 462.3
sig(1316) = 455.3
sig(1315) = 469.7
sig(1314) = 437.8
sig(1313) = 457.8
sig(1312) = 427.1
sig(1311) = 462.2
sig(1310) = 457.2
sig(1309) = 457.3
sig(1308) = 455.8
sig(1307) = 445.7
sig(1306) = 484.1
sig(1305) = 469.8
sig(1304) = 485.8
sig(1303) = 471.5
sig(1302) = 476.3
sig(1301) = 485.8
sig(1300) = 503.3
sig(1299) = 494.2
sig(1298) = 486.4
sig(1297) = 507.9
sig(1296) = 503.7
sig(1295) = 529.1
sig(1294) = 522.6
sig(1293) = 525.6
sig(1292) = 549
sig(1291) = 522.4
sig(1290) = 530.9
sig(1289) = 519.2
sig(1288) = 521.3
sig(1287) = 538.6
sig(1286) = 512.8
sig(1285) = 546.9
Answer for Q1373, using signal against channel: 7.9 ch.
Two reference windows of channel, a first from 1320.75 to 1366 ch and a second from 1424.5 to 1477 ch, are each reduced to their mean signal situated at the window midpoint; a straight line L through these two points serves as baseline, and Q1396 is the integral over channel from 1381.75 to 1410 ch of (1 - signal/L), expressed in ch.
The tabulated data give -4.59 ch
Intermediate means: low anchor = 305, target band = 419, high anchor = 420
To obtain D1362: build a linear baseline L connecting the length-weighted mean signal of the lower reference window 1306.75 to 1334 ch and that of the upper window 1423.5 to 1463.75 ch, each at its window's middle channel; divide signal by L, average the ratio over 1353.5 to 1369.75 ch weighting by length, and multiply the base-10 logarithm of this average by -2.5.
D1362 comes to 0.30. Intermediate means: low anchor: 440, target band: 327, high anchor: 412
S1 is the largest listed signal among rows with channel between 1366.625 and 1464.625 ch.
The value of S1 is 461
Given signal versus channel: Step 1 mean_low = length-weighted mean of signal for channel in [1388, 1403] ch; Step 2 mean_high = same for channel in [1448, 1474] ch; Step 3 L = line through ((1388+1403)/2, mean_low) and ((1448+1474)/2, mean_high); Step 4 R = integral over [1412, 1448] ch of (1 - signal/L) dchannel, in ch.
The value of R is 1.15 ch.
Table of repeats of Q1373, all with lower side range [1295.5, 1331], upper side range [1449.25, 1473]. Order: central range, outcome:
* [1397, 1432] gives 2.0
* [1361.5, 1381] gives 2.3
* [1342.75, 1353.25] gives 6.1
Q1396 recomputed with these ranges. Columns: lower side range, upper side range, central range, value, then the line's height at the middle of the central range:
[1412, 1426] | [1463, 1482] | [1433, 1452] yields 0.7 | 425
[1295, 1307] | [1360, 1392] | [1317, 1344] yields 5.5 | 454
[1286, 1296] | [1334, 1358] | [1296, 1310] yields -0.5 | 461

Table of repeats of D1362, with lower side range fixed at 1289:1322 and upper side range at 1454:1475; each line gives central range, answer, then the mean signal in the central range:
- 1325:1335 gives 0.158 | 408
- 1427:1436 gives 0.070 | 415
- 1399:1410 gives 0.107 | 408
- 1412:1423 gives 0.094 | 409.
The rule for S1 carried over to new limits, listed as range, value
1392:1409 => 435.8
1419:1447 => 438.5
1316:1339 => 465.4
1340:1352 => 223.7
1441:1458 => 431.7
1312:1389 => 469.7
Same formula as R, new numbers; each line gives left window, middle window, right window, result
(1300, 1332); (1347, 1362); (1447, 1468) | 6.63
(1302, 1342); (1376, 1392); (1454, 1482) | -0.16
